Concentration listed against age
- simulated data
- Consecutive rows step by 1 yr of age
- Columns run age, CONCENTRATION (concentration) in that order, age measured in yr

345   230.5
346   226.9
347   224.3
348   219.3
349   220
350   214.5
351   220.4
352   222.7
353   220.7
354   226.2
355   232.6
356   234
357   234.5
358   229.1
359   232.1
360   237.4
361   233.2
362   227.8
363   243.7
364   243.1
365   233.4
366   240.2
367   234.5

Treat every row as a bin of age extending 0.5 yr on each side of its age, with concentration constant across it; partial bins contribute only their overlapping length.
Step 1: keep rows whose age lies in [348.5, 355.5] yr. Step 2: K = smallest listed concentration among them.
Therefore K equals 214.5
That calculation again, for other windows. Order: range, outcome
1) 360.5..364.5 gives 227.8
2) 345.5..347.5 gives 224.3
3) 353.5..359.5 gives 226.2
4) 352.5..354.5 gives 220.7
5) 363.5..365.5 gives 233.4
